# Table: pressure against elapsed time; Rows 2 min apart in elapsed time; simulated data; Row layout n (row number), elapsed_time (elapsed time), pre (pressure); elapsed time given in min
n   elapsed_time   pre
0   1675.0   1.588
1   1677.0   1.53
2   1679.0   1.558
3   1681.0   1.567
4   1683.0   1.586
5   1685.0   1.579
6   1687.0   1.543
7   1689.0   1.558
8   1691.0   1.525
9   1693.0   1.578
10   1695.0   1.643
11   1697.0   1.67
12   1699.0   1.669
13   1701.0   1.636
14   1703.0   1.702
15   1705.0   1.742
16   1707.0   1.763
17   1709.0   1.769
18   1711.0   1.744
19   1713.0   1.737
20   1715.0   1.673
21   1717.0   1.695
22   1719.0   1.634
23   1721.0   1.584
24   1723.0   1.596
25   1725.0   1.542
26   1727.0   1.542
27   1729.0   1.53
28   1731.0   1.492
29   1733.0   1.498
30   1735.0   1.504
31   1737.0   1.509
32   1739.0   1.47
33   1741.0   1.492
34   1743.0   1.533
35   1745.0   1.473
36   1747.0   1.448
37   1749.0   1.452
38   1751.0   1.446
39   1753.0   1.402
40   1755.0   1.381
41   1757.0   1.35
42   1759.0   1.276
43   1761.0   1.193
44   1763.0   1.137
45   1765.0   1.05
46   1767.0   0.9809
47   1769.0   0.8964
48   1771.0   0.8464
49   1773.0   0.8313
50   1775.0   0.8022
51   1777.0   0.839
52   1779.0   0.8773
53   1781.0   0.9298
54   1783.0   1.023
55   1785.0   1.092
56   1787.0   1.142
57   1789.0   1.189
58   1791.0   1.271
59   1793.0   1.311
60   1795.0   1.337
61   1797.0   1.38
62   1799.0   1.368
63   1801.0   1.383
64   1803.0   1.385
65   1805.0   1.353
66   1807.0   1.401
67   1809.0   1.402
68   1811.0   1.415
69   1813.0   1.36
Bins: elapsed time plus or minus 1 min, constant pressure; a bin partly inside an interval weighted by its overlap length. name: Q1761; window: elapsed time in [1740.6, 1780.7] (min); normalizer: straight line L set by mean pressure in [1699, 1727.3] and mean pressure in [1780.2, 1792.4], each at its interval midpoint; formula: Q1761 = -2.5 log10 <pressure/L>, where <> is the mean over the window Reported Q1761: 0.13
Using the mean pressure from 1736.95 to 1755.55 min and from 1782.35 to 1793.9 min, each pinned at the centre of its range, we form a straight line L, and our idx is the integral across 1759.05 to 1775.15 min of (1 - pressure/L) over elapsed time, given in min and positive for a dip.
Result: 4.0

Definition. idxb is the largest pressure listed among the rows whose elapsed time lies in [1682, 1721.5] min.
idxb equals 1.769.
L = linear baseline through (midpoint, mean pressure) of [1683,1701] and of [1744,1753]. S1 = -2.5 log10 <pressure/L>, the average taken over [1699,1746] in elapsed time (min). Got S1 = -0.06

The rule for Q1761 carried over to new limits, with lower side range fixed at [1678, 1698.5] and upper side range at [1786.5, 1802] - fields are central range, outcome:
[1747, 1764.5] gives 0.06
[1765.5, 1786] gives 0.42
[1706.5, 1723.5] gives -0.12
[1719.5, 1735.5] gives -0.04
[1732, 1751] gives -0.03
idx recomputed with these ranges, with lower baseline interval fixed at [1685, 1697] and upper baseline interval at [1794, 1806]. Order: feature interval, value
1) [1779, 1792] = 2.8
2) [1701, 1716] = -1.8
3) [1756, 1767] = 2.0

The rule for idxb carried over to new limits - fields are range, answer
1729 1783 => 1.533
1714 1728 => 1.695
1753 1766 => 1.402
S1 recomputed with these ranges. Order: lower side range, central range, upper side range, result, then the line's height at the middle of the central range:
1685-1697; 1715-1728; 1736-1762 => -0.08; 1.49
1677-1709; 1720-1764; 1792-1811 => 0.05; 1.51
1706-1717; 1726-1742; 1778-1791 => 0.01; 1.53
